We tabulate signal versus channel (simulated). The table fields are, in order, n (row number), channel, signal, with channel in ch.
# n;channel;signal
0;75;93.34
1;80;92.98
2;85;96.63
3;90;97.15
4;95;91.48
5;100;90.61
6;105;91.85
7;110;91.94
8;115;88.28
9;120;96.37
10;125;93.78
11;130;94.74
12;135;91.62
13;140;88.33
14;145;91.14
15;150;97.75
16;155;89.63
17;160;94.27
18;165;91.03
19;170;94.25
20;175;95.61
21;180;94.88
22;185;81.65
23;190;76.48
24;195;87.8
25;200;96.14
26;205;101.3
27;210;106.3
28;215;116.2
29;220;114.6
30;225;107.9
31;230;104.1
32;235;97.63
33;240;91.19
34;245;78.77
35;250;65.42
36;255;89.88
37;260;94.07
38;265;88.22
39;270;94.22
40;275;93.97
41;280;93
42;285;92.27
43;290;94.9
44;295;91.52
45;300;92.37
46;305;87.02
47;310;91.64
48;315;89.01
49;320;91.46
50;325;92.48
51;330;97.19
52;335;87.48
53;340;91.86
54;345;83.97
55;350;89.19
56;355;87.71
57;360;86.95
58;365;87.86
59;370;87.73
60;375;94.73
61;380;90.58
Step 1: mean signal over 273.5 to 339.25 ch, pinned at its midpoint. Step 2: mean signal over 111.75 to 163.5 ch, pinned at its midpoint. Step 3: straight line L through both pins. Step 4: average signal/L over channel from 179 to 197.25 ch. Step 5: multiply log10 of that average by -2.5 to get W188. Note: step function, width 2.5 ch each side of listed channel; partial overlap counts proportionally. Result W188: 0.10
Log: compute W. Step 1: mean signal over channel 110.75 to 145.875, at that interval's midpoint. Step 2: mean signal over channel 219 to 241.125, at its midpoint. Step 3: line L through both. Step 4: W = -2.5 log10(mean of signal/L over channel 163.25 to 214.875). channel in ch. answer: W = 0.06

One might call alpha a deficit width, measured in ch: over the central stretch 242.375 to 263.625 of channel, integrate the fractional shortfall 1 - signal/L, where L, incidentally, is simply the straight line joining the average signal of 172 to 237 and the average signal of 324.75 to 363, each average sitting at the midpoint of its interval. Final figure 2.9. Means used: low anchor 98.5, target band 82.4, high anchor 89.4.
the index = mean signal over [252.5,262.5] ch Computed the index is 92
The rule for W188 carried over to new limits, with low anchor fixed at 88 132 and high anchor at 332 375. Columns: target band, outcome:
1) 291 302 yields -0.035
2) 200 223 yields -0.187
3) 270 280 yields -0.047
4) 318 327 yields -0.037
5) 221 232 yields -0.182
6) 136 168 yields 0.000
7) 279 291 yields -0.043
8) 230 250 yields 0.029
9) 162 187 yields -0.001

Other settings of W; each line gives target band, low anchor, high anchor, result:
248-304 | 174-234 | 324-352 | 0.047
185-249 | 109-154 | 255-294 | -0.047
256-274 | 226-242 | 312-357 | 0.046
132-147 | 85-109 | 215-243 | 0.071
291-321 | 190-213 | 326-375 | 0.007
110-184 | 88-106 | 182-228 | 0.032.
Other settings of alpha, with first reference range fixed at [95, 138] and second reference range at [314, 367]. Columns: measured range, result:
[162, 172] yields -0.1 ch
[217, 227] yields -2.3 ch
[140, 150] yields 0.0 ch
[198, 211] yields -1.4 ch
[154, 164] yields 0.0 ch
